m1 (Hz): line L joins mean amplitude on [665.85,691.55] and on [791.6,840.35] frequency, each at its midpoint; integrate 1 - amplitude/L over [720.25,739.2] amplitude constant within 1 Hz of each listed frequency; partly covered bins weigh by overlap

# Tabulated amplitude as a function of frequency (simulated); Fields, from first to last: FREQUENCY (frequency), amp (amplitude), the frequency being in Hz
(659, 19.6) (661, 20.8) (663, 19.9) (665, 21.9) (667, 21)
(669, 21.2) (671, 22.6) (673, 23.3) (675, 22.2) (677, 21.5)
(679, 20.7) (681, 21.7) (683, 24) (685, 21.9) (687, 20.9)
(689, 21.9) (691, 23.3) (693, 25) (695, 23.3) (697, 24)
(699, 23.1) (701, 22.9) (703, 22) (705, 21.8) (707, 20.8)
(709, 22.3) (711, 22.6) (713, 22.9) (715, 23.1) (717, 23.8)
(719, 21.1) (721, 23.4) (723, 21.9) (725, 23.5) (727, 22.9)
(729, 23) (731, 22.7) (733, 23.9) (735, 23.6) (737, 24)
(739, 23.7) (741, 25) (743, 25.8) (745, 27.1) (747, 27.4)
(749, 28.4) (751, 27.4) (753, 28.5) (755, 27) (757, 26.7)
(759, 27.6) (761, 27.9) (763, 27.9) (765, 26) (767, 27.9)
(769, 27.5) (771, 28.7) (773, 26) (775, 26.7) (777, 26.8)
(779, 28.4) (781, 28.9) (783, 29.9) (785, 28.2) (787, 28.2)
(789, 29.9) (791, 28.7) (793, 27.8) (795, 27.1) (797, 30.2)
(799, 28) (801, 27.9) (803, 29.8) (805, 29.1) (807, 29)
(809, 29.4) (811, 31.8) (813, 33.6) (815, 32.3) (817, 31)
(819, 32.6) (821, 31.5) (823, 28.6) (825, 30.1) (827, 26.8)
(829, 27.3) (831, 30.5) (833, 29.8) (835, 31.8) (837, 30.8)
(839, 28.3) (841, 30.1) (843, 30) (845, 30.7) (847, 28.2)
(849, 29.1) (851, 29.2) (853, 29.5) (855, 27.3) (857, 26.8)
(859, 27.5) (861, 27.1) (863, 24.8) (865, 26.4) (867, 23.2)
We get 1.3 Hz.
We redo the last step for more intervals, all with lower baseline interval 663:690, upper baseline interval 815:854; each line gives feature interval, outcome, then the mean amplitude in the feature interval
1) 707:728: 1.1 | 22.7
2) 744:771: -1.7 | 27.5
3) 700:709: 0.5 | 21.9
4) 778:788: -0.5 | 28.7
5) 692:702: -0.3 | 23.7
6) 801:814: -0.8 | 30.3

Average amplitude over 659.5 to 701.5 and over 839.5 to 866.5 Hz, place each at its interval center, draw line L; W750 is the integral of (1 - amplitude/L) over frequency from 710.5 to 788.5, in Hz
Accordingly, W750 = -3.9 Hz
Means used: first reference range 22.2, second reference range 28.1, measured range 25.8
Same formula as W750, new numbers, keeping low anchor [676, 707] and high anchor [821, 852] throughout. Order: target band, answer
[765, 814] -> -2.6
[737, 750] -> -0.6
